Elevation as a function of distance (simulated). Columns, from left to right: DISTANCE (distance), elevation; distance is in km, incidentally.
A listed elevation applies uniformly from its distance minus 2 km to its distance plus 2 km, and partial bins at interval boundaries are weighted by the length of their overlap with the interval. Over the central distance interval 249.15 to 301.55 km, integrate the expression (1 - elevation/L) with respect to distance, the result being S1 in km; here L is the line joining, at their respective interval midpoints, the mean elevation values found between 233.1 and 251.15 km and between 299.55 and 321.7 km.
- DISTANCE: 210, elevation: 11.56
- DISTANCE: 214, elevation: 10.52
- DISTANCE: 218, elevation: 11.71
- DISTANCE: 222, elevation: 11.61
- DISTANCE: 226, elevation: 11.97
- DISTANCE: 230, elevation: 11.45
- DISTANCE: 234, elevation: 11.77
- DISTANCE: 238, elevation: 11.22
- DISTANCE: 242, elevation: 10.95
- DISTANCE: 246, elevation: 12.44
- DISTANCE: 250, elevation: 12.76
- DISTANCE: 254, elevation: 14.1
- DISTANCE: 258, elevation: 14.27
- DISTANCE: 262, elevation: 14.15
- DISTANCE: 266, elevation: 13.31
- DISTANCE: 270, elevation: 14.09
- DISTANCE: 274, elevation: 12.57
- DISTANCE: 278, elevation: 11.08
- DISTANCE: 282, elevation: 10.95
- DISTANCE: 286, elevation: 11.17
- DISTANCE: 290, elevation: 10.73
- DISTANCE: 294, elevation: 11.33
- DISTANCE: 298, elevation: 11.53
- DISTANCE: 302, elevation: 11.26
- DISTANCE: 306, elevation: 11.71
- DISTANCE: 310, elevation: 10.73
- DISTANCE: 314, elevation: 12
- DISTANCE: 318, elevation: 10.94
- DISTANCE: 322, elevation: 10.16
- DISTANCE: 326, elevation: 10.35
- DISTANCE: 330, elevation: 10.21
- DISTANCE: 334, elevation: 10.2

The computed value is -4.0 km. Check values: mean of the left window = 11.8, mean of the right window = 11.2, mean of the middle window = 12.4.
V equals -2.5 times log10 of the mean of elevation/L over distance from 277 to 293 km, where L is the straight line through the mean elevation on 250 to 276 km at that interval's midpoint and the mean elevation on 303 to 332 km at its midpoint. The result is 0.14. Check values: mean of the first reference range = 13.7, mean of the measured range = 11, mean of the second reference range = 10.9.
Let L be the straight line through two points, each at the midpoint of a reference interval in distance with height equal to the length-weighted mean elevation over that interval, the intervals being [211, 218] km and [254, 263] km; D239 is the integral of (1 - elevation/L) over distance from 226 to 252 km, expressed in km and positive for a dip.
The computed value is 2.0 km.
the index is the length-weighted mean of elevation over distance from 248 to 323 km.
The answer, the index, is 12.1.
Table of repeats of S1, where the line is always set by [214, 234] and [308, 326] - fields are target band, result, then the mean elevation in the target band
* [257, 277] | -4.0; 13.5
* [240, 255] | -1.4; 12.5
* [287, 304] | -0.2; 11.2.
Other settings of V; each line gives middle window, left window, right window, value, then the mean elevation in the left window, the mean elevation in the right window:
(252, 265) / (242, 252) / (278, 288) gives -0.19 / 12.3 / 11.1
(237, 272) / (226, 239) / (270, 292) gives -0.13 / 11.6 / 11.6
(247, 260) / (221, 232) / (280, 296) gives -0.19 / 11.7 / 11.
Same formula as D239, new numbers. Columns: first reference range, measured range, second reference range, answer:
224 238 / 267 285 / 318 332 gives -1.9 km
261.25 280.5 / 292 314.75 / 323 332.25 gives 0.0 km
